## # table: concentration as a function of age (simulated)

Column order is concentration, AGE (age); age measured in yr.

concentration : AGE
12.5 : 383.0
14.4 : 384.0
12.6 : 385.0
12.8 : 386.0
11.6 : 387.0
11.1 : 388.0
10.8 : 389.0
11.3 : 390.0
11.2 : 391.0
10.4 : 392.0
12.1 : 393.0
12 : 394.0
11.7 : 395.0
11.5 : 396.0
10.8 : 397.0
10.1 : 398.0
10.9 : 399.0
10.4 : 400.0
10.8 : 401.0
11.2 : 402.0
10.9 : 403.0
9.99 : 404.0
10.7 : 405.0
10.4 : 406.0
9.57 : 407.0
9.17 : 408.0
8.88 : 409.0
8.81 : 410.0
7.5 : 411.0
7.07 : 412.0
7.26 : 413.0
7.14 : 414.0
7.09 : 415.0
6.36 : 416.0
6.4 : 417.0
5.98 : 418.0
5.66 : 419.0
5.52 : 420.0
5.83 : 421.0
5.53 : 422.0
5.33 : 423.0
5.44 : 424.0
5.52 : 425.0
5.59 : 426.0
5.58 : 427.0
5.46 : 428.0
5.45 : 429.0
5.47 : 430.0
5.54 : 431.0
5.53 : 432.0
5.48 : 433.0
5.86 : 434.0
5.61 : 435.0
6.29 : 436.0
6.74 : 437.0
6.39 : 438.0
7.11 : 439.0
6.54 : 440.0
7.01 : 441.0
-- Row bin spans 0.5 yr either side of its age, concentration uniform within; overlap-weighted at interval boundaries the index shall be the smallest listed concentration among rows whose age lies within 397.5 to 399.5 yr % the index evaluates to 10.1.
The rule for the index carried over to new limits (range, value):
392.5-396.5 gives 11.5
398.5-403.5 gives 10.4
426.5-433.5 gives 5.45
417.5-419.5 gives 5.66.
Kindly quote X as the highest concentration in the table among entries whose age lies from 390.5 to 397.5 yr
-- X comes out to 12.1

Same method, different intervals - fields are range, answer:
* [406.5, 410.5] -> 9.57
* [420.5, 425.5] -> 5.83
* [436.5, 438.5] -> 6.74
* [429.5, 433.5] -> 5.54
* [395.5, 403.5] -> 11.5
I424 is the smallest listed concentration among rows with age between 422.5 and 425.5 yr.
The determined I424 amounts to 5.33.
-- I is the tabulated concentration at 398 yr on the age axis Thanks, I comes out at 10.1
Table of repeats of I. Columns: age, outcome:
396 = 11.5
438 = 6.39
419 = 5.66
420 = 5.52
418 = 5.98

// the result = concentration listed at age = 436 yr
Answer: 6.29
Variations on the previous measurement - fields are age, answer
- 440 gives 6.54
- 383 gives 12.5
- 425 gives 5.52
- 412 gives 7.07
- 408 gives 9.17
